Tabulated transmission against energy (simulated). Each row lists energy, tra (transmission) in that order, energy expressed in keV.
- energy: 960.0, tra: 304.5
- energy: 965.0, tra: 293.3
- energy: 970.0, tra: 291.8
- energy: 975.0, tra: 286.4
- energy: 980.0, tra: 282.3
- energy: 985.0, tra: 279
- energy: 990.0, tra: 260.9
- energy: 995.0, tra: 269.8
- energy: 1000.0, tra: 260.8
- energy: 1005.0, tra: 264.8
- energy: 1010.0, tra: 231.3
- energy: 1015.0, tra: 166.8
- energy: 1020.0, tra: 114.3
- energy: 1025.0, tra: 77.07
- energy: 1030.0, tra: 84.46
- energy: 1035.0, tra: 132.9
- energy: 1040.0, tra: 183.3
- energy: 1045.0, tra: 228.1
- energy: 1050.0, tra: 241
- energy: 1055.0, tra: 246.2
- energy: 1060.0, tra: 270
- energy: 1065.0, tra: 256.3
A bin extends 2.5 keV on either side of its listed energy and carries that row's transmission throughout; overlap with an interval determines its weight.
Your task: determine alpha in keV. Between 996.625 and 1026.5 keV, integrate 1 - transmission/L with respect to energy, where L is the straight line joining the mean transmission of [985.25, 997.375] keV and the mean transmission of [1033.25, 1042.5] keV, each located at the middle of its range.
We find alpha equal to 4.6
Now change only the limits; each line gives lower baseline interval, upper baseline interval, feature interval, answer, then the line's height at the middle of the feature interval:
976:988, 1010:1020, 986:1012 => -4.40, 223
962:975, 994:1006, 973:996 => 0.18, 278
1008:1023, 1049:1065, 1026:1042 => 6.24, 205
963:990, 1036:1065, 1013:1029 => 8.74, 252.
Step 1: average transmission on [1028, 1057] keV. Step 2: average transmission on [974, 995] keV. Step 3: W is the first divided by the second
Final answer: 0.68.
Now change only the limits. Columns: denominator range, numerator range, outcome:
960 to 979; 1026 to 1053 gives 0.58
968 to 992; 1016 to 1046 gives 0.48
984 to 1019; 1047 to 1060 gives 1.03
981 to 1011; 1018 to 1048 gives 0.53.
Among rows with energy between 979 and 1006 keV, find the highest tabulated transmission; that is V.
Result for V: 282.3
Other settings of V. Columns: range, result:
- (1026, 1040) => 183.3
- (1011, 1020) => 166.8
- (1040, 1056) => 246.2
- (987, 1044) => 269.8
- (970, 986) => 291.8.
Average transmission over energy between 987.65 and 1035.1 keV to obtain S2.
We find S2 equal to 189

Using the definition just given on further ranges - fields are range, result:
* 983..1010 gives 264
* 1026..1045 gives 142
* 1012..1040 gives 123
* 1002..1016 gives 228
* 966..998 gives 279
